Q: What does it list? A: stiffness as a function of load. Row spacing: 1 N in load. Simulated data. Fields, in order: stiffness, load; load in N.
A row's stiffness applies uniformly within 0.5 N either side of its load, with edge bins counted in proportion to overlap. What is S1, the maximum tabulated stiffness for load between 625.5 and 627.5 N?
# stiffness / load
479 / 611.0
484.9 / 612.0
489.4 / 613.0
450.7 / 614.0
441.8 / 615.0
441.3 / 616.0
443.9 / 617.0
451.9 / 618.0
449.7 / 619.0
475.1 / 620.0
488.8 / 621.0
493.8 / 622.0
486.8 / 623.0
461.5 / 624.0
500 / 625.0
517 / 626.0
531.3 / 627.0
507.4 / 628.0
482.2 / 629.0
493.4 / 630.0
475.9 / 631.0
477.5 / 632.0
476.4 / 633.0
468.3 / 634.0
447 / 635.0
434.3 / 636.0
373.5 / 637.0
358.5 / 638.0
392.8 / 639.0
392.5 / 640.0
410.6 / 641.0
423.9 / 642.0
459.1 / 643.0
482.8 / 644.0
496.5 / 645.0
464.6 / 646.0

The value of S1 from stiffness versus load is 531.3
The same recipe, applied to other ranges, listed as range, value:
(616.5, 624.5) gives 493.8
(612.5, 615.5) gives 489.4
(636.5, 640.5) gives 392.8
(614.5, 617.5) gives 443.9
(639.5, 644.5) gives 482.8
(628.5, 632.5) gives 493.4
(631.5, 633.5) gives 477.5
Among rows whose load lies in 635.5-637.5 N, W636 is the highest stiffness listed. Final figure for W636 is 434.3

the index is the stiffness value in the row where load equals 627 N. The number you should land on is 531.3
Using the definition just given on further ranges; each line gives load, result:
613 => 489.4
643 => 459.1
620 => 475.1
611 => 479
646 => 464.6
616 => 441.3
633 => 476.4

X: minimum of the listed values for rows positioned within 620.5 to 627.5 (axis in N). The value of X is 461.5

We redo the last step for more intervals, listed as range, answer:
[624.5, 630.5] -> 482.2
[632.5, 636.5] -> 434.3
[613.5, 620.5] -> 441.3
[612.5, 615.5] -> 441.8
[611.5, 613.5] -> 484.9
